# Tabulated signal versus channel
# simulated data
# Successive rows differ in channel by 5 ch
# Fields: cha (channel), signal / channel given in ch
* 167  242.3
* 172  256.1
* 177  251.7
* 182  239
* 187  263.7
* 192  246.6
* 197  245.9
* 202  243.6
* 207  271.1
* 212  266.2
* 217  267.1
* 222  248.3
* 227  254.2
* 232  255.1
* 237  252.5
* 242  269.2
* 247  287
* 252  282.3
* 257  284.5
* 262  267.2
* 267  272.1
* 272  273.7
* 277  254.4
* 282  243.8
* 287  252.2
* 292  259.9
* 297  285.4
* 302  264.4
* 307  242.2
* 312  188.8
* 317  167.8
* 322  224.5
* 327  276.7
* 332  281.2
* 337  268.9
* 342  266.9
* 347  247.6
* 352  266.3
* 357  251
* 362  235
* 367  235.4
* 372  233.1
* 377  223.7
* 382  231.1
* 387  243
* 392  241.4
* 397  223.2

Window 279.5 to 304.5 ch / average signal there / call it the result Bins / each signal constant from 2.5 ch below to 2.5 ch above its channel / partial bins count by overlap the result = 261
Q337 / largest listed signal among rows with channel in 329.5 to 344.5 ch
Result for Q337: 281.2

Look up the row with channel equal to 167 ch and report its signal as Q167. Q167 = 242.3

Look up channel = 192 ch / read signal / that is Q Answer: 246.6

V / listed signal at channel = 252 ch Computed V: 282.3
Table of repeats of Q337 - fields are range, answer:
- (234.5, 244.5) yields 269.2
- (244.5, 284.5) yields 287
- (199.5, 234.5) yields 271.1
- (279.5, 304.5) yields 285.4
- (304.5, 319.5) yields 242.2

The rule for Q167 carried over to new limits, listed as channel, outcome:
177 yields 251.7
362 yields 235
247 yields 287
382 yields 231.1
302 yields 264.4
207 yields 271.1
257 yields 284.5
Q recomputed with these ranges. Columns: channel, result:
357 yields 251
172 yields 256.1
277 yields 254.4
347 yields 247.6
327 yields 276.7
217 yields 267.1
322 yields 224.5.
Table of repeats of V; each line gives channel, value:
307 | 242.2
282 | 243.8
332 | 281.2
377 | 223.7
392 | 241.4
